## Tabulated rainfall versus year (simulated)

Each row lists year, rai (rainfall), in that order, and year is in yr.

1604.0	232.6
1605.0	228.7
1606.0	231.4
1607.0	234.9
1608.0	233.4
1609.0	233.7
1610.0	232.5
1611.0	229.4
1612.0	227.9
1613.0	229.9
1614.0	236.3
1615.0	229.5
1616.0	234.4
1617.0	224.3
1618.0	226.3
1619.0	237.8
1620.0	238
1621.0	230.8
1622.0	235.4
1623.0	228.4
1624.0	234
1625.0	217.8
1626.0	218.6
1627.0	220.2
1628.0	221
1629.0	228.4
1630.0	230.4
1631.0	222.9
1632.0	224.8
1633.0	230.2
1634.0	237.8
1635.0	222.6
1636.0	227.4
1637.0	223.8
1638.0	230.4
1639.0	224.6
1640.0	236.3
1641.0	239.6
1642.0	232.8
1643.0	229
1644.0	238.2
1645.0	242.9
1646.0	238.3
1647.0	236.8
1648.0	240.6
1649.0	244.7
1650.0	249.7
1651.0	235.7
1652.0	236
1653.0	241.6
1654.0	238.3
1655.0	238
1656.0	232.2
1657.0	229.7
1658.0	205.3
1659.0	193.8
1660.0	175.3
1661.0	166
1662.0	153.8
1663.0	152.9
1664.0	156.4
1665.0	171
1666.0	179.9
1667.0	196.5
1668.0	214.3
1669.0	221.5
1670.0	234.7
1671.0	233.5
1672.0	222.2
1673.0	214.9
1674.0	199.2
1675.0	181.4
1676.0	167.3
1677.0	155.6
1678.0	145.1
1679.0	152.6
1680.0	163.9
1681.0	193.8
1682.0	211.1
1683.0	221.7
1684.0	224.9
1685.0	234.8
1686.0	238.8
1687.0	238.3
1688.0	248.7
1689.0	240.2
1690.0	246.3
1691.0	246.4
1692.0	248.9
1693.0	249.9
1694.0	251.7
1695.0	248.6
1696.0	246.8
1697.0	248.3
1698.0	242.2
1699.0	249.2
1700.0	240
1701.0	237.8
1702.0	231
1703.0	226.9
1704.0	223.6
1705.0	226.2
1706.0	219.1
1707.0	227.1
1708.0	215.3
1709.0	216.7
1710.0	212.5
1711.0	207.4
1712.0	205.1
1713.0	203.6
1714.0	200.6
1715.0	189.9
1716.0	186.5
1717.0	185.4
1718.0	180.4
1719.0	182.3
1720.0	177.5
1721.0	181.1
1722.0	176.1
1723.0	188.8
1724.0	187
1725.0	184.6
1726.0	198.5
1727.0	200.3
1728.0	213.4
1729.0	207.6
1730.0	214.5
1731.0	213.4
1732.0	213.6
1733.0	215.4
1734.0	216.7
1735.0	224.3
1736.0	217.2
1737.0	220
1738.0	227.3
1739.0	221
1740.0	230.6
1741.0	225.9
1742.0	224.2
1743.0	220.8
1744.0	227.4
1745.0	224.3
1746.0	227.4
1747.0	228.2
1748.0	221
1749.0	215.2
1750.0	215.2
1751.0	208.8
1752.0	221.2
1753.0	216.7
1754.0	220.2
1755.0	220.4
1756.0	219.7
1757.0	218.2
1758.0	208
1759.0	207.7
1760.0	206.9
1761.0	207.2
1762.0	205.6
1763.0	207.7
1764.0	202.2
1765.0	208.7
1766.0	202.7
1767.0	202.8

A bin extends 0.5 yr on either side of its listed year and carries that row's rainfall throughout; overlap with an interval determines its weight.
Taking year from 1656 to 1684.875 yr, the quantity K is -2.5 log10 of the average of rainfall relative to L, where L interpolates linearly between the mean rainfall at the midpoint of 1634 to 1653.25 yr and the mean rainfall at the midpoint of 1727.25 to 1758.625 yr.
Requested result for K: 0.20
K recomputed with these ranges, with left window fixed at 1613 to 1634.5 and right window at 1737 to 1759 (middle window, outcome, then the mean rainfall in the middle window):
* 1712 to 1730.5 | 0.157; 192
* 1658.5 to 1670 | 0.233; 182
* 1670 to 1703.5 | 0.016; 221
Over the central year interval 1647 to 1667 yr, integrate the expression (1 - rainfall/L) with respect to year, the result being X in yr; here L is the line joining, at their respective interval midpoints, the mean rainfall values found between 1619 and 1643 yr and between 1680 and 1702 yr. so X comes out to 2.1 yr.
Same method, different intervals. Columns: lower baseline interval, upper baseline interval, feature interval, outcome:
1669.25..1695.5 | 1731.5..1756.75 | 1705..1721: 1.3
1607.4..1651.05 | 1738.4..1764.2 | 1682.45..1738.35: 1.0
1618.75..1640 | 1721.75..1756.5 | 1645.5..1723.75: 3.1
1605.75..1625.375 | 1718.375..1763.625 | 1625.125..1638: 0.2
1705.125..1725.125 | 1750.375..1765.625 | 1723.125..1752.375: -1.5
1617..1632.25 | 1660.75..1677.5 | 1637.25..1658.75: -2.8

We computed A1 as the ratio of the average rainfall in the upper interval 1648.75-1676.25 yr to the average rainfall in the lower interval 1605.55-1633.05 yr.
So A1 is 0.9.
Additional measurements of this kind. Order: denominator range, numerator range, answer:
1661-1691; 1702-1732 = 1.01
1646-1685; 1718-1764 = 1.03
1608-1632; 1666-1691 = 0.91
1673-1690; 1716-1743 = 1.01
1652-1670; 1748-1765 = 1.06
